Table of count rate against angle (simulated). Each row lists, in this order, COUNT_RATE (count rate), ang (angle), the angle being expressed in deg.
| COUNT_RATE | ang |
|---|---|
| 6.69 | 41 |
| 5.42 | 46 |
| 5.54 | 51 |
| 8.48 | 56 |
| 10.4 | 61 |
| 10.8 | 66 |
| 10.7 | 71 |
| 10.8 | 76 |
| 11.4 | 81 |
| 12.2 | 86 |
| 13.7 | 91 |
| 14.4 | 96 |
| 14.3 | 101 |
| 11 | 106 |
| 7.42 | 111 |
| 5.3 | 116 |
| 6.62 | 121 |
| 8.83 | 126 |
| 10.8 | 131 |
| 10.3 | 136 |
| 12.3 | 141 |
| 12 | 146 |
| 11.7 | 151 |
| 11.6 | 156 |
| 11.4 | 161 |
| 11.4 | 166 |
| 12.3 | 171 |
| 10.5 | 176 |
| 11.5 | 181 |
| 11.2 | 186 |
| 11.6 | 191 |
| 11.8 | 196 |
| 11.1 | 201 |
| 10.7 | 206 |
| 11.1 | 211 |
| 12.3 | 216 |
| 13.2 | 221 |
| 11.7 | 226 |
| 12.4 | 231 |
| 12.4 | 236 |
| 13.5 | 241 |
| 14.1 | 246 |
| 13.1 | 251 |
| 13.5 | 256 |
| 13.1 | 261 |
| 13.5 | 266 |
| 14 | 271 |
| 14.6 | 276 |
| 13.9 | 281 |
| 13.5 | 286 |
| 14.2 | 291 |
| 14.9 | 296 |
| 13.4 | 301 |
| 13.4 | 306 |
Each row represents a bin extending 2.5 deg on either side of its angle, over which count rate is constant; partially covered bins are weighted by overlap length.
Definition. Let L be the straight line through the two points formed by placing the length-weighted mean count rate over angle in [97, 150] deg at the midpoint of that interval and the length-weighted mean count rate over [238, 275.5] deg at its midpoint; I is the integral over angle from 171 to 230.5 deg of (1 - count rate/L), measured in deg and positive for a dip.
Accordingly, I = 2.6 deg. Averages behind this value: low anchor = 10.1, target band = 11.6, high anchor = 13.6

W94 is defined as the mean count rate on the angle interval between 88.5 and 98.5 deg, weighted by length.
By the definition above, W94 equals 14.1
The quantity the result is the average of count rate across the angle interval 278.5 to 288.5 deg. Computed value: 13.7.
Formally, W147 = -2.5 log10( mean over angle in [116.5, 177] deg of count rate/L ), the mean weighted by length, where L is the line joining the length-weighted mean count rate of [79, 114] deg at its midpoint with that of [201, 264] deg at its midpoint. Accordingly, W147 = 0.15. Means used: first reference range 12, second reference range 12.5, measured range 10.6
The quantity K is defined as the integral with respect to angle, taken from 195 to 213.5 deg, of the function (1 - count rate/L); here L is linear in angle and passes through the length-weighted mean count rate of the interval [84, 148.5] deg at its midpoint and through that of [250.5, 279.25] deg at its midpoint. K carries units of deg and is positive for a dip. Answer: 2.0 deg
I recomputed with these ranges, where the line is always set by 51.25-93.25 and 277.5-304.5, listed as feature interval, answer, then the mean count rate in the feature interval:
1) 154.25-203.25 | 3.5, 11.4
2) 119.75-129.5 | 2.8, 8.18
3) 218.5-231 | 0.5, 12.4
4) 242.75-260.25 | -0.2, 13.5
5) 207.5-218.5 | 1.0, 11.6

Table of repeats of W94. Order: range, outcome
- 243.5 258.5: 13.6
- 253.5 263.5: 13.3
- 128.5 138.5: 10.6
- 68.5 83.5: 11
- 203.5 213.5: 10.9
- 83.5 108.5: 13.1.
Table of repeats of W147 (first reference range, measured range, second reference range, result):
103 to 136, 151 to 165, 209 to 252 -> -0.16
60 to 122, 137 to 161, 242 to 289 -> 0.00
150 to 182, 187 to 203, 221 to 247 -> 0.05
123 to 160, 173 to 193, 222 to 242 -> 0.05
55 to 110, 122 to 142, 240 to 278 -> 0.20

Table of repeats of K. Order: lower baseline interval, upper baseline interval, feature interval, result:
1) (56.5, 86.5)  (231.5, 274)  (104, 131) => 8.0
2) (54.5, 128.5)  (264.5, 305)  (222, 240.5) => 0.9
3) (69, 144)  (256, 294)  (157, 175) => 0.3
